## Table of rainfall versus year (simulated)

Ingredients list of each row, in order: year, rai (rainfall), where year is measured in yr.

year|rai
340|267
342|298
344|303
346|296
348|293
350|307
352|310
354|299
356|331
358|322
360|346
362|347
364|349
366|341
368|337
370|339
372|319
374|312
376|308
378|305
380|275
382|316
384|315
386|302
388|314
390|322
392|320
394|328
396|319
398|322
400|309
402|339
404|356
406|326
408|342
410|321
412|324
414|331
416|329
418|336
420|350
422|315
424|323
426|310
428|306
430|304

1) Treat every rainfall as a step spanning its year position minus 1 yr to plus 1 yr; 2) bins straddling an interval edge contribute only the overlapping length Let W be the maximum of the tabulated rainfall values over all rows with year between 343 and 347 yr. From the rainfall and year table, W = 303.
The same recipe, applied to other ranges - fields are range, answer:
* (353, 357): 331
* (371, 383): 319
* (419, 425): 350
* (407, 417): 342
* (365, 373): 341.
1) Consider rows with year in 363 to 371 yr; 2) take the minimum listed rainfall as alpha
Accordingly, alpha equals 337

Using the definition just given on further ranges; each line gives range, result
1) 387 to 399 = 314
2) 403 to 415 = 321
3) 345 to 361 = 293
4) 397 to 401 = 309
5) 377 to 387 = 275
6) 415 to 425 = 315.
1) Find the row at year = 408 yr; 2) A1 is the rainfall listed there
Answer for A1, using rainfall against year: 342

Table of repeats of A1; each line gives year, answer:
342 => 298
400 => 309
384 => 315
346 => 296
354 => 299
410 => 321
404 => 356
